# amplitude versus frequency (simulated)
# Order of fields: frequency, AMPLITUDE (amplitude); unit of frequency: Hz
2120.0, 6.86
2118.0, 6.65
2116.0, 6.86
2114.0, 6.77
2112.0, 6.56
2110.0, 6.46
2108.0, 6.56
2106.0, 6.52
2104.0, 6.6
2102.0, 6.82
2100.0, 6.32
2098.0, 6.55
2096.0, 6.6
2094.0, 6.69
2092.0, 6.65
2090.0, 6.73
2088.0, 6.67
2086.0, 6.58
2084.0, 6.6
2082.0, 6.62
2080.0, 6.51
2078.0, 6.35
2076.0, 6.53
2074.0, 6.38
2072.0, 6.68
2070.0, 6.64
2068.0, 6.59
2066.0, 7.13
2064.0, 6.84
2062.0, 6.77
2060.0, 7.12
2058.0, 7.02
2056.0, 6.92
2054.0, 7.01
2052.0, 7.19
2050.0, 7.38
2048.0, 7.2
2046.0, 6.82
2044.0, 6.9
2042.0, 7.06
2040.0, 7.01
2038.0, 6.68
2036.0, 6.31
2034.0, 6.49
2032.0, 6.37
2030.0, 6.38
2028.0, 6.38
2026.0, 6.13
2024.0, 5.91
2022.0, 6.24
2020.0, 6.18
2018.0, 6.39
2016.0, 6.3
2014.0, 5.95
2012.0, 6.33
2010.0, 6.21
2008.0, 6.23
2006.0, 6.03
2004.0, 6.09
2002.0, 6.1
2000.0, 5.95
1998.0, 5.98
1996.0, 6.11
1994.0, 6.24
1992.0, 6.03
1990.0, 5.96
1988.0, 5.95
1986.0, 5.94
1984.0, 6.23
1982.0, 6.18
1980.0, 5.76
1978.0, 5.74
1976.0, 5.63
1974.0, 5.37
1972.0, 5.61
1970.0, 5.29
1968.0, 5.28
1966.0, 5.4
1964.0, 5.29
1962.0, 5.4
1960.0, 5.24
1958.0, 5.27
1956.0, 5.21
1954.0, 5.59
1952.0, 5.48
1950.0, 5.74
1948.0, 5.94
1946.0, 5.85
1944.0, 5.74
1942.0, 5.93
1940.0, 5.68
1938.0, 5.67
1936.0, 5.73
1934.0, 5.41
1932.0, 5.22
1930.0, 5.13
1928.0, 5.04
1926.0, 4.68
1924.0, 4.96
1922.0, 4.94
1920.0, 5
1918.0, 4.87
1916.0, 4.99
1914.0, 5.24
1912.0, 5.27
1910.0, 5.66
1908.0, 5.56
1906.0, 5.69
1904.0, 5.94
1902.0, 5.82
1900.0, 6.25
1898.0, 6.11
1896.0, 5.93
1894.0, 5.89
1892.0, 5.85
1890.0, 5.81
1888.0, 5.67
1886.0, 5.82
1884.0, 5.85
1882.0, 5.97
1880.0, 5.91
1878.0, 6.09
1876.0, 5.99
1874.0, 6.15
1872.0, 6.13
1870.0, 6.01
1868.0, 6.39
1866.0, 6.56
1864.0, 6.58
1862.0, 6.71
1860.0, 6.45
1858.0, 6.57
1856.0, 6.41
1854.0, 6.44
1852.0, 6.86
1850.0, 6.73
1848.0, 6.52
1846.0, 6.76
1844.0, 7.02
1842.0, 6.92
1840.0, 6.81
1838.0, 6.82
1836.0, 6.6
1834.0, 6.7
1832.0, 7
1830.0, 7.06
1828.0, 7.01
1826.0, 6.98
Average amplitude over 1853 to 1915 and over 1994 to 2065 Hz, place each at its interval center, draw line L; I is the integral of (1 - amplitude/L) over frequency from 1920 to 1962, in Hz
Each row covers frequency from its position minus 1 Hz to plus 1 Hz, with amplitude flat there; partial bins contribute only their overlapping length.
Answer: 5.43 Hz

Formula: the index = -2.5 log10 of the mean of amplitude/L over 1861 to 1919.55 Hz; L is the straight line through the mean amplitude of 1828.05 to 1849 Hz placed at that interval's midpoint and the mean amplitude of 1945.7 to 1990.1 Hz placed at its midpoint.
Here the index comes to 0.08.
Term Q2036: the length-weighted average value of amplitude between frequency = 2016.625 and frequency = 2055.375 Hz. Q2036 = 6.63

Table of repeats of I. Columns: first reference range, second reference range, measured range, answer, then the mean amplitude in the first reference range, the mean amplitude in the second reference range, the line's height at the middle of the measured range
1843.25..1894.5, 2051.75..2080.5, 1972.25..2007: 3.32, 6.27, 6.77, 6.58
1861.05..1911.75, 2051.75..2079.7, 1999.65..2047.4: 1.70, 6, 6.78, 6.6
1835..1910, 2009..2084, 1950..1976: 4.23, 6.25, 6.62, 6.44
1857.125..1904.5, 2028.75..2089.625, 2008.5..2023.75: 0.89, 6.1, 6.76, 6.6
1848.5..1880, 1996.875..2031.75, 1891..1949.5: 7.32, 6.39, 6.17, 6.31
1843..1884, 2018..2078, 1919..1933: 3.23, 6.4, 6.69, 6.5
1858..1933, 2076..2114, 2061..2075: -0.54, 5.74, 6.58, 6.47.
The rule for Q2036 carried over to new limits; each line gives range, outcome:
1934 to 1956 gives 5.7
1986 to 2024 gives 6.12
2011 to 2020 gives 6.24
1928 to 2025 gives 5.79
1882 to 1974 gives 5.51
